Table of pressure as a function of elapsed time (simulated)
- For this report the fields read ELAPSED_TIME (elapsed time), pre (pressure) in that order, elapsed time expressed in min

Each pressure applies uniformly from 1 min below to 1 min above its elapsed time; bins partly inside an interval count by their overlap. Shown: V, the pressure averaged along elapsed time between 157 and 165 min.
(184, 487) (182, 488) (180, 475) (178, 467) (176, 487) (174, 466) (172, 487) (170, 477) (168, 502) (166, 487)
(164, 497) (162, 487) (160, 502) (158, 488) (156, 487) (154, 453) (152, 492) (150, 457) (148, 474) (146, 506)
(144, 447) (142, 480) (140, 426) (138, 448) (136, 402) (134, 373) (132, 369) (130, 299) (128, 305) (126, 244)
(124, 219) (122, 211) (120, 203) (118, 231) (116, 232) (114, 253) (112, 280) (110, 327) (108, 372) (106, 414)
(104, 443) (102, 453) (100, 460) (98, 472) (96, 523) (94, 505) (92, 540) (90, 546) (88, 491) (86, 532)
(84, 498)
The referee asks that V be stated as 494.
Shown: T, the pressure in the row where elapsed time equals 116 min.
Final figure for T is 232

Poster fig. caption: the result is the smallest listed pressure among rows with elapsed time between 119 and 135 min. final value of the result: 203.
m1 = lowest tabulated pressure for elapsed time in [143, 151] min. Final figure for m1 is 447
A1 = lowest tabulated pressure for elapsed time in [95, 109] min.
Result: 372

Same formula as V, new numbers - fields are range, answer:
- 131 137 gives 381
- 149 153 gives 474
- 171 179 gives 477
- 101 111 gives 402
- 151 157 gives 477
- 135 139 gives 425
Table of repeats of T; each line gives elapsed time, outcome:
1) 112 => 280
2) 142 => 480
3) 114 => 253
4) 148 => 474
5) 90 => 546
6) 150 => 457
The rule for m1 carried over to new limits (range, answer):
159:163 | 487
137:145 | 426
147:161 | 453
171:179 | 466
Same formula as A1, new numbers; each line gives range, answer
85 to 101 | 460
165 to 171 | 477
